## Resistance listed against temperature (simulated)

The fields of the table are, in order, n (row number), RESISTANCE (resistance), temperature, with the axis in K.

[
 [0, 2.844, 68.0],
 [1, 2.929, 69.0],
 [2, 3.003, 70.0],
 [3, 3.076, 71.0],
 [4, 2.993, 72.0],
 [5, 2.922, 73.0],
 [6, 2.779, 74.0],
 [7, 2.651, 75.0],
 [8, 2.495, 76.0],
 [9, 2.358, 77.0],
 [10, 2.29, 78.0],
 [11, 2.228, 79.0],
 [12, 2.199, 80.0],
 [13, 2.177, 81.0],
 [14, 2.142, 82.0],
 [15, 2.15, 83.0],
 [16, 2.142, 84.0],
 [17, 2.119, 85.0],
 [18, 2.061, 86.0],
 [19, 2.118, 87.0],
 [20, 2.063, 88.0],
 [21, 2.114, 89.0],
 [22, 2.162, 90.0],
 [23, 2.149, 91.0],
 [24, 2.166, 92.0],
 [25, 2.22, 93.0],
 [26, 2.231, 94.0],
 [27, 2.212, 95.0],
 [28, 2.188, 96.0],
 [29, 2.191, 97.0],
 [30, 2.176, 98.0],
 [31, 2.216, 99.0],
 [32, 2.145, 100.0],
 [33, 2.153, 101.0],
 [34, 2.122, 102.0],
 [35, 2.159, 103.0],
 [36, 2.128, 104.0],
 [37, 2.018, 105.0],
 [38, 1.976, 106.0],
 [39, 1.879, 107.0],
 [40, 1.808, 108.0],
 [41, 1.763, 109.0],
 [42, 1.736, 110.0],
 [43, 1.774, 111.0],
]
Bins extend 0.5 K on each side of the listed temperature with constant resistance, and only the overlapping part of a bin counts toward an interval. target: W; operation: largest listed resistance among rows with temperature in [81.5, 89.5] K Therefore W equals 2.15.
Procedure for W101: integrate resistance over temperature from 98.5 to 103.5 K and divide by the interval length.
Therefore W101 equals 2.16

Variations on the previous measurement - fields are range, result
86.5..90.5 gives 2.11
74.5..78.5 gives 2.45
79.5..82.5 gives 2.17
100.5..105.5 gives 2.12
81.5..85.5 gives 2.14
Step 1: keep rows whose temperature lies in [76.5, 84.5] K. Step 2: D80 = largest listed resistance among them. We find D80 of 2.358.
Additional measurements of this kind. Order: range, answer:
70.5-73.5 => 3.076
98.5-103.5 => 2.216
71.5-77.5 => 2.993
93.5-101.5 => 2.231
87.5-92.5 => 2.166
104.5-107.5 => 2.018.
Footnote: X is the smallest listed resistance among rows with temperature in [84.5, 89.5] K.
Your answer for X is 2.061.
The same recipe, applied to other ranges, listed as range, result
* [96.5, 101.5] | 2.145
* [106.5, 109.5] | 1.763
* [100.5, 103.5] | 2.122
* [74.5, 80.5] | 2.199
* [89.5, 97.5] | 2.149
